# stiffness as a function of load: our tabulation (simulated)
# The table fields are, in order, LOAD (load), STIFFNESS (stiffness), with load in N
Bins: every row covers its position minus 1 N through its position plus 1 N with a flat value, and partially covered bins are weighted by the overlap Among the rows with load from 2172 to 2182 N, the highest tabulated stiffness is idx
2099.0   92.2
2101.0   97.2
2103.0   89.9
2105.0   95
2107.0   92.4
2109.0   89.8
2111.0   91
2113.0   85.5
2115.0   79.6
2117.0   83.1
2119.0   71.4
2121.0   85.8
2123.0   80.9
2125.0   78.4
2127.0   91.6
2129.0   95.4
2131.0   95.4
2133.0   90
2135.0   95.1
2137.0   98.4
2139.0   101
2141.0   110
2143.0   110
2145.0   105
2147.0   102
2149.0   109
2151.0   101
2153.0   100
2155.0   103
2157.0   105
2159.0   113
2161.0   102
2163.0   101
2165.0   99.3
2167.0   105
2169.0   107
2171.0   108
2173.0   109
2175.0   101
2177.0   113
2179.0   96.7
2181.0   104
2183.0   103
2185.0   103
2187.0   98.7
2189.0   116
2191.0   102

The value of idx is 113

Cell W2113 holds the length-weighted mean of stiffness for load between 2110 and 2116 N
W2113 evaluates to 85.4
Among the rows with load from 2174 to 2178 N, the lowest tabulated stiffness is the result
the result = 101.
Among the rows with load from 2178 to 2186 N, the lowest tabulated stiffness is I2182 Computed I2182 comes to 96.7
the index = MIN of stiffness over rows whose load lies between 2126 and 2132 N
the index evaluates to 91.6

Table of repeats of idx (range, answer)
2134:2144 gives 110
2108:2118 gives 91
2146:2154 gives 109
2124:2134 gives 95.4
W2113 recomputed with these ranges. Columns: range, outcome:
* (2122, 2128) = 83.6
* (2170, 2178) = 108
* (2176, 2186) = 104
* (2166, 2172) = 107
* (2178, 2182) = 100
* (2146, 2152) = 104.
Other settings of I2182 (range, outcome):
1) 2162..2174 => 99.3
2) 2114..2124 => 71.4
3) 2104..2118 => 79.6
